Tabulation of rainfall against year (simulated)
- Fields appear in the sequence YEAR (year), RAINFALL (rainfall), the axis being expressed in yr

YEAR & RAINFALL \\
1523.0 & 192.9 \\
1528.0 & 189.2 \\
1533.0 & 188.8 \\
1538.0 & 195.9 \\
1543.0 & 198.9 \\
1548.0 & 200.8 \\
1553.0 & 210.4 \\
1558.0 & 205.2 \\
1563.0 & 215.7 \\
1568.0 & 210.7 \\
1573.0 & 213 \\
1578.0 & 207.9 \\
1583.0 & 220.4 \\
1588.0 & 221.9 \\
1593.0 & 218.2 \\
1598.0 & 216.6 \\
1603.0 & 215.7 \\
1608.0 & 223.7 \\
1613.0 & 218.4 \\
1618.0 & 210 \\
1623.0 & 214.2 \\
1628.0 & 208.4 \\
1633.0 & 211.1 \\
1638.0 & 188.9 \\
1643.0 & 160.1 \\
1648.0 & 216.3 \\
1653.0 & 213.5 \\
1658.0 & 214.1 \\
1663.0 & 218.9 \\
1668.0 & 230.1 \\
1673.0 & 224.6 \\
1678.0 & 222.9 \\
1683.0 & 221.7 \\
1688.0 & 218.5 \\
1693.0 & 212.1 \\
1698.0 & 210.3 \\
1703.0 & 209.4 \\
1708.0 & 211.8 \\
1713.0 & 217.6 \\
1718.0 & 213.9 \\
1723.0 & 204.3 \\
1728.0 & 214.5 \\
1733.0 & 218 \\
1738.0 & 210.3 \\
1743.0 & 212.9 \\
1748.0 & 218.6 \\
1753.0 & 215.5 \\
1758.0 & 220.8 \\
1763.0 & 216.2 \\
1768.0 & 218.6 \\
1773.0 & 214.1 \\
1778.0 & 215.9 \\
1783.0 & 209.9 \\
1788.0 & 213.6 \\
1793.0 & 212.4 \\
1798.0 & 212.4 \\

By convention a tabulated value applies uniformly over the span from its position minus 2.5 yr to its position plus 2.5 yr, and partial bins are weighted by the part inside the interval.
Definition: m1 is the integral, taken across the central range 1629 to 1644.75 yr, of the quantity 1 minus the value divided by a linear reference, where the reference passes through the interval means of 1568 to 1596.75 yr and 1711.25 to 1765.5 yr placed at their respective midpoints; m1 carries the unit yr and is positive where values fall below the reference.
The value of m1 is 1.9 yr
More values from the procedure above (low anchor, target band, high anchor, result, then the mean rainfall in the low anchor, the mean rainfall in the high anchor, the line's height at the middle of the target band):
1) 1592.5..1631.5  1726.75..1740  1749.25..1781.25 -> 0.1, 215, 217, 216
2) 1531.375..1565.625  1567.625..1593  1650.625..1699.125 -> -1.1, 203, 219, 207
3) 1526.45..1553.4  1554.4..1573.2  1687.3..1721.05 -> -1.1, 197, 213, 199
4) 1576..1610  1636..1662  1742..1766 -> 2.1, 218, 217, 218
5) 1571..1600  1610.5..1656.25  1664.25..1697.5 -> 2.9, 216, 221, 219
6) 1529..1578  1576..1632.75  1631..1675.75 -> -2.6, 204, 209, 206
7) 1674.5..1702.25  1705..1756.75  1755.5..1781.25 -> 0.7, 217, 217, 217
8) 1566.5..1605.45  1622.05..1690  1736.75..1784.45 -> 1.3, 216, 216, 216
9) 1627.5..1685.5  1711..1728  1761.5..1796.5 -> 0.0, 211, 214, 213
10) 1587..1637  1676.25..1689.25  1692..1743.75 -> -0.5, 215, 212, 213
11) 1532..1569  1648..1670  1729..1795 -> -1.0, 204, 215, 210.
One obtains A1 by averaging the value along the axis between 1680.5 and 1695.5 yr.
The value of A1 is 217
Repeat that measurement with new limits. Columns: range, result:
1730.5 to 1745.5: 214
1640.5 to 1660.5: 201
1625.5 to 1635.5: 210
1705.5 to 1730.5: 212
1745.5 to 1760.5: 218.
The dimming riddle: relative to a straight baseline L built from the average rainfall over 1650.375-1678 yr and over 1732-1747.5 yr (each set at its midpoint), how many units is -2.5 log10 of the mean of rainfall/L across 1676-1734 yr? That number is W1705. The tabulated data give 0.01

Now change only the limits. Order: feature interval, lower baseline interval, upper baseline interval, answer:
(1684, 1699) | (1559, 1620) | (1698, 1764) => -0.002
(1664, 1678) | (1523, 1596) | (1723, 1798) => -0.073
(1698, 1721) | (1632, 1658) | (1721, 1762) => -0.017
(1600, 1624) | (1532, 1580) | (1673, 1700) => -0.030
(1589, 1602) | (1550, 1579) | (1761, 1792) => -0.034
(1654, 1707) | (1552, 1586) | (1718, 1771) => -0.020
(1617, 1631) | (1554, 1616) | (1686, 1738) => 0.019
